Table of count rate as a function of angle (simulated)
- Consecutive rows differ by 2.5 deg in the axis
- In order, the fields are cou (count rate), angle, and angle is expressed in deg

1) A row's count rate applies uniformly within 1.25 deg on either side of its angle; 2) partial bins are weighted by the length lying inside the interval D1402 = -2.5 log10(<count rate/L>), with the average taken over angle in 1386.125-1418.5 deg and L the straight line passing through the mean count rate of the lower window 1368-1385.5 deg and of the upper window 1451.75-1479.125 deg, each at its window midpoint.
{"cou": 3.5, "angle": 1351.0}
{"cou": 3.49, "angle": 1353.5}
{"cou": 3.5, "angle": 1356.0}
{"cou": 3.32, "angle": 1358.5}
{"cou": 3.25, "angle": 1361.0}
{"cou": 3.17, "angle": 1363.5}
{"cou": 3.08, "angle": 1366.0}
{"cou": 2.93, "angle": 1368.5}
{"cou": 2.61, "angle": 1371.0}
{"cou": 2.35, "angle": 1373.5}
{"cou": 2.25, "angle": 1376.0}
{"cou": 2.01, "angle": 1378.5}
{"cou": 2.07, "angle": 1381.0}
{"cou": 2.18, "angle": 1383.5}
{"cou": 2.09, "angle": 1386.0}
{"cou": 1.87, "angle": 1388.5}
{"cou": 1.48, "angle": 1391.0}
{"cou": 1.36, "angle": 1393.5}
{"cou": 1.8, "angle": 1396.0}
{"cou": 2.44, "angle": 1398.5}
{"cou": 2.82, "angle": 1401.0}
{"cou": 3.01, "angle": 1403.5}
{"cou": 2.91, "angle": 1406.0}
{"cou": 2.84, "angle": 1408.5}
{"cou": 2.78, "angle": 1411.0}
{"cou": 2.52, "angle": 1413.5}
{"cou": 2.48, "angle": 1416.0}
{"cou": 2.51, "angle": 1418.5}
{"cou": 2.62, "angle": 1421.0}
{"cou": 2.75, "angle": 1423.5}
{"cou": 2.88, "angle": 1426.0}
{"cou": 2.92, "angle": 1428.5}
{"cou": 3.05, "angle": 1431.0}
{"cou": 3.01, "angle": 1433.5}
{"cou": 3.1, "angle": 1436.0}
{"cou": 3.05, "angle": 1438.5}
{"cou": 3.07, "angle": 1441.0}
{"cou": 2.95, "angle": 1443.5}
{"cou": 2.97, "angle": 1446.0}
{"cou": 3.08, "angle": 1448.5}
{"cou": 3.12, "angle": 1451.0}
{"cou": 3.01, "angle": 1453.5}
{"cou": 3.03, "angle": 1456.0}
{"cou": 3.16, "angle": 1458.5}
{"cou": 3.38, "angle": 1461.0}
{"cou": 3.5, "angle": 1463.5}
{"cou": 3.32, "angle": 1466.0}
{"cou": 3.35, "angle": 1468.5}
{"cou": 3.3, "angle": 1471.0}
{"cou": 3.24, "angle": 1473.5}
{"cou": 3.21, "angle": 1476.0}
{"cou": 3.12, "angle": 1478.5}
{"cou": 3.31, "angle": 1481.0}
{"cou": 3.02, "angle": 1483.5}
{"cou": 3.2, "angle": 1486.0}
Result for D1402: 0.10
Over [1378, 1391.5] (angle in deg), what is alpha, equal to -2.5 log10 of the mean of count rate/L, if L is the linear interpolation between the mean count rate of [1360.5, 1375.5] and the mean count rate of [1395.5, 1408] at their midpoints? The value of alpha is 0.36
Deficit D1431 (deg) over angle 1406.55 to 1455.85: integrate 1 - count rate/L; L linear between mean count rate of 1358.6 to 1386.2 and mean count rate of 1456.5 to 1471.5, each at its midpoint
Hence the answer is 2.9 deg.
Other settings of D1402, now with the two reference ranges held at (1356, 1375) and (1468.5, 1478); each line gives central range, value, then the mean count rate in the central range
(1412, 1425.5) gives 0.199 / 2.6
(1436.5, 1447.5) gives 0.055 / 3.02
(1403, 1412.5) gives 0.082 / 2.87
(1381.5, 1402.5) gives 0.448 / 2.02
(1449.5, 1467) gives 0.001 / 3.21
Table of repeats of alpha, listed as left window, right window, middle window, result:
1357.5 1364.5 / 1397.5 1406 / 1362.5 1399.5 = 0.33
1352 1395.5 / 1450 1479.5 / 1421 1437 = 0.01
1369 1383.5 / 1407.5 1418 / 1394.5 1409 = -0.03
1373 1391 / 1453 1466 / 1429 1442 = -0.06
